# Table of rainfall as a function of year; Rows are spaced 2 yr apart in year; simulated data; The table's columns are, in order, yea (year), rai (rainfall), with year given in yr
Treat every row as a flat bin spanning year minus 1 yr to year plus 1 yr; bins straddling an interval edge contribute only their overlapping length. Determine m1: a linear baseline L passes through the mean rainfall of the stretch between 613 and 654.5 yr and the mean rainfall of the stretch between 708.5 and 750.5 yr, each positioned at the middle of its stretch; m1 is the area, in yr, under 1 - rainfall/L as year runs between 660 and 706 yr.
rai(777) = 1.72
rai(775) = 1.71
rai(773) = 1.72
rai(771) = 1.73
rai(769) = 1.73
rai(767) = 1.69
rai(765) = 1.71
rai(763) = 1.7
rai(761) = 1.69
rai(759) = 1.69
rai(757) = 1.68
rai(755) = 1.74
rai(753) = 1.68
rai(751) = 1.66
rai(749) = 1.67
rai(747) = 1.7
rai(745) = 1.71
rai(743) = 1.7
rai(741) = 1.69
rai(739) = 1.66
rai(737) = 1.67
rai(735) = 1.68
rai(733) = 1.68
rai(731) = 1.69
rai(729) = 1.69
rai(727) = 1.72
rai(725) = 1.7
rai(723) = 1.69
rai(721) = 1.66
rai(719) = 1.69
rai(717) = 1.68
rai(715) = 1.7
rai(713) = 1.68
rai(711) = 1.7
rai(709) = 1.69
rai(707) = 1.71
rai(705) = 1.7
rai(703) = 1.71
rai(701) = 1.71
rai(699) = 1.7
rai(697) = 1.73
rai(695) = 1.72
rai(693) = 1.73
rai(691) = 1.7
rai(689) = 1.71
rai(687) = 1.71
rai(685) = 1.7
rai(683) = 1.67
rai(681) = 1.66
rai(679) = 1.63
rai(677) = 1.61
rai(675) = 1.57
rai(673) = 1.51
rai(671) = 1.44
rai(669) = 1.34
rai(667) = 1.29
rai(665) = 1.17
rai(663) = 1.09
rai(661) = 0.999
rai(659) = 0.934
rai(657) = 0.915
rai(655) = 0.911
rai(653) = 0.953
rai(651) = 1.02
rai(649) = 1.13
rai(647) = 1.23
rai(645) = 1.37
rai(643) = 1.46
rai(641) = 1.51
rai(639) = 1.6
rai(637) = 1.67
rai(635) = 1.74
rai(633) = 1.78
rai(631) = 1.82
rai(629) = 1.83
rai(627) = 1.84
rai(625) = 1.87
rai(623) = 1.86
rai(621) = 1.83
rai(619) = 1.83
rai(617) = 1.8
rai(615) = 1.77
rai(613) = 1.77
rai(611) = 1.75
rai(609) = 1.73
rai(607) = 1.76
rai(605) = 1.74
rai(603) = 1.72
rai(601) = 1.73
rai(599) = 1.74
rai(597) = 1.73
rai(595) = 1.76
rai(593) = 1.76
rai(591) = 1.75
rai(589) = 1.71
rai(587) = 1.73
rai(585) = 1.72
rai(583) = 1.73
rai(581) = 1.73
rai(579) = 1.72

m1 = 2.4 yr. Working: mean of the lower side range 1.59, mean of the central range 1.56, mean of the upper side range 1.69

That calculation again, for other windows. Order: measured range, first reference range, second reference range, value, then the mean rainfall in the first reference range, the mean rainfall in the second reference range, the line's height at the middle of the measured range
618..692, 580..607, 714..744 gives 9.9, 1.74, 1.69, 1.71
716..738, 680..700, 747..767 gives 0.1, 1.7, 1.69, 1.7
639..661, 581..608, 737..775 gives 7.2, 1.74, 1.7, 1.72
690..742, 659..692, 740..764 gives -3.6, 1.47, 1.69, 1.59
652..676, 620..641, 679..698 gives 7.7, 1.77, 1.7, 1.73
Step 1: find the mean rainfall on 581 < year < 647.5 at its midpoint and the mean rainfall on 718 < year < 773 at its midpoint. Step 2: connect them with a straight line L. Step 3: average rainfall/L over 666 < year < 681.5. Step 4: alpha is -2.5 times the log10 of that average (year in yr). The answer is 0.14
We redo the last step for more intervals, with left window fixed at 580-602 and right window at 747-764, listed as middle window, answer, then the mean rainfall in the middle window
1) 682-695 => 0.00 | 1.7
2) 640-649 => 0.25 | 1.36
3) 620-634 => -0.07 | 1.83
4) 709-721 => 0.01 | 1.69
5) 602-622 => -0.03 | 1.77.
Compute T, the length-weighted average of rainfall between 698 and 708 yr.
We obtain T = 1.71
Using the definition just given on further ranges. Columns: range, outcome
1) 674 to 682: 1.62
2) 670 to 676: 1.51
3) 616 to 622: 1.82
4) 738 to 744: 1.68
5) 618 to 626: 1.85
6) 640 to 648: 1.39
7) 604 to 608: 1.75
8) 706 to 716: 1.7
